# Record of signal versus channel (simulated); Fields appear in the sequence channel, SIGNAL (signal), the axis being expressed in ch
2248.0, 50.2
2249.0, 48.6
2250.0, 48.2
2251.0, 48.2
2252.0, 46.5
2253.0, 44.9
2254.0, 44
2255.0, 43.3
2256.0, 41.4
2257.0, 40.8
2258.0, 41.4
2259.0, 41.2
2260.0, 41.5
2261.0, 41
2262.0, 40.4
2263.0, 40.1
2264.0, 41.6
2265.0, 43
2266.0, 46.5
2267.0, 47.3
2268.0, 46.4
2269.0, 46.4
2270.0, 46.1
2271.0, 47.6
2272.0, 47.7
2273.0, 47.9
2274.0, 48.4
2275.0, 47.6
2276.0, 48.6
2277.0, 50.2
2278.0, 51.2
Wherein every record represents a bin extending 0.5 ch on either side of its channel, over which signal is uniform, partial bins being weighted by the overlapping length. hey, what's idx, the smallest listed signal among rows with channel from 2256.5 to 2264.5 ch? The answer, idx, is 40.1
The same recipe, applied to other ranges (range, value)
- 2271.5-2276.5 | 47.6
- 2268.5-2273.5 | 46.1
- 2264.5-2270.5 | 43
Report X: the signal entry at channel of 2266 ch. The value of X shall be 46.5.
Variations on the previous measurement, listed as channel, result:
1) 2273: 47.9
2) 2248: 50.2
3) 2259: 41.2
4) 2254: 44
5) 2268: 46.4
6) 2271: 47.6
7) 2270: 46.1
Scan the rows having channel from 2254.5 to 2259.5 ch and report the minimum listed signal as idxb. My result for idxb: 40.8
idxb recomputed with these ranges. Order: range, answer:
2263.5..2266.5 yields 41.6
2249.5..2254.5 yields 44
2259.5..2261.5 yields 41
